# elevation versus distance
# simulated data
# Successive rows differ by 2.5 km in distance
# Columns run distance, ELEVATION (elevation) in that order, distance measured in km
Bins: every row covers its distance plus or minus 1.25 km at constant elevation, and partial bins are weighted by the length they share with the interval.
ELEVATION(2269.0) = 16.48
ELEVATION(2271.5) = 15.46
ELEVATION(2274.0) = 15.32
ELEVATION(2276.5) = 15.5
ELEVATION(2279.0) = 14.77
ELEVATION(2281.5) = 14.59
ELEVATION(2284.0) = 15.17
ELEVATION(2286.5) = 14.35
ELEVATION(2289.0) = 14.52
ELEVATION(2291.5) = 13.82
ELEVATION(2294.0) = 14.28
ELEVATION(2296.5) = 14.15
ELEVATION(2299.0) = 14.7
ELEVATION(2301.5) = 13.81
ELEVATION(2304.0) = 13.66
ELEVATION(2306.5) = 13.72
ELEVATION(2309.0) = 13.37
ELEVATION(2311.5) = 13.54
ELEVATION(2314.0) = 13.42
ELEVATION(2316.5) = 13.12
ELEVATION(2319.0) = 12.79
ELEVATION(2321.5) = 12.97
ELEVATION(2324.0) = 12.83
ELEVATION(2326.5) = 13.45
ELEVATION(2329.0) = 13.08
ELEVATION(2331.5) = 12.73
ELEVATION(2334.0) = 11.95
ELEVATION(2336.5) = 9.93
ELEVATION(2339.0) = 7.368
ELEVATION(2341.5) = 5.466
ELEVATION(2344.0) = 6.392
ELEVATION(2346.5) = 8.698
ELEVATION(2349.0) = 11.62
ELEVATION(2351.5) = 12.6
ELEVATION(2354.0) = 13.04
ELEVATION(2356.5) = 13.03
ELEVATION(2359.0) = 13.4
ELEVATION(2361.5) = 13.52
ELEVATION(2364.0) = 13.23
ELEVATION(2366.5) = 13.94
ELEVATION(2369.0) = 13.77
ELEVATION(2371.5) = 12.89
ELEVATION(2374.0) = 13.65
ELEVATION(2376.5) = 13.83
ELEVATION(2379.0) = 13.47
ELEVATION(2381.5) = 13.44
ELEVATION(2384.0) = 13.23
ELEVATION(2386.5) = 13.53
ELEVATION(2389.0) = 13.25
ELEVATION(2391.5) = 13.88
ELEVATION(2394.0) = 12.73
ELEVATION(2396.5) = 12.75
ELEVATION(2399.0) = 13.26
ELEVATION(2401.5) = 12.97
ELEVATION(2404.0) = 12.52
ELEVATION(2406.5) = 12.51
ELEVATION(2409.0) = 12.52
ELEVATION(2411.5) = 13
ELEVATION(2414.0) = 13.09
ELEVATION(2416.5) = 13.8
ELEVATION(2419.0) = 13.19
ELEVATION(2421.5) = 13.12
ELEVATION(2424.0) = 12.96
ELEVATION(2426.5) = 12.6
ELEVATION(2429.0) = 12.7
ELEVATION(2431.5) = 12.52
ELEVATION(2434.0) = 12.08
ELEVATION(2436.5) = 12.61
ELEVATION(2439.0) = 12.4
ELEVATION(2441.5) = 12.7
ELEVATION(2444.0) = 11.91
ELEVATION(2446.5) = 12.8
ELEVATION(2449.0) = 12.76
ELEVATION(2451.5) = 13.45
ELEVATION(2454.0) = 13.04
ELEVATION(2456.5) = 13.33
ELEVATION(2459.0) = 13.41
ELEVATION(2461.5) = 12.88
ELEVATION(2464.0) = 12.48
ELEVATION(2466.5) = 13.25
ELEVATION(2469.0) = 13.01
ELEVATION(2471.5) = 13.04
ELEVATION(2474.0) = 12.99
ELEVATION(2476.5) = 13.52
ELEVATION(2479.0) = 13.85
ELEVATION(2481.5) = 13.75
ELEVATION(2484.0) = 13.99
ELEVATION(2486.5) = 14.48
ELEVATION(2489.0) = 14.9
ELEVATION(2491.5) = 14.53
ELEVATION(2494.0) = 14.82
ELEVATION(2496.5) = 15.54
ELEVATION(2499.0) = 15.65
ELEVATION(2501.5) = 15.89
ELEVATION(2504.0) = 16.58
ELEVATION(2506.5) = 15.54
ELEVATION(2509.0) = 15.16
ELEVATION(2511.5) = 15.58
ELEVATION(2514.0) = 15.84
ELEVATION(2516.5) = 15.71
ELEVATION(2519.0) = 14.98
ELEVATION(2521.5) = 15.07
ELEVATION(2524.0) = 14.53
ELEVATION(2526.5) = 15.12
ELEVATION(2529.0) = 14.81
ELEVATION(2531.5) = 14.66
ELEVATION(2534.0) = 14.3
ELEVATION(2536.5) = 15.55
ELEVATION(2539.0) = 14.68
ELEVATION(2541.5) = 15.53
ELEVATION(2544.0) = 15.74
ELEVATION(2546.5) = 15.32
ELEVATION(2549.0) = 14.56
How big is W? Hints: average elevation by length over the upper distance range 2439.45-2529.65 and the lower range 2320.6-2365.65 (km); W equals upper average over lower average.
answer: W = 1.24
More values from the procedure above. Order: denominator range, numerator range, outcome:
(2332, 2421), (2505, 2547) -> 1.23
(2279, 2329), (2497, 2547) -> 1.11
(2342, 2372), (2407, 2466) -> 1.07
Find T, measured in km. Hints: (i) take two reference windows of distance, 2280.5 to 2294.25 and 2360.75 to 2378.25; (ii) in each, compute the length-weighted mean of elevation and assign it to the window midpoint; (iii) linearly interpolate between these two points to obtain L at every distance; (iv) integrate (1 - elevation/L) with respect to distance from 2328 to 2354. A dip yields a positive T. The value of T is 7.1 km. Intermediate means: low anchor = 14.5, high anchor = 13.5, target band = 10.1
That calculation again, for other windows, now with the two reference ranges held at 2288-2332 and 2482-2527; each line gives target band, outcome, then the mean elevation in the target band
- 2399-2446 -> 5.7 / 12.7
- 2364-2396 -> 1.6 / 13.4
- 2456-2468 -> 1.4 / 13.1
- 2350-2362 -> 0.8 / 13.1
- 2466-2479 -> 1.5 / 13.2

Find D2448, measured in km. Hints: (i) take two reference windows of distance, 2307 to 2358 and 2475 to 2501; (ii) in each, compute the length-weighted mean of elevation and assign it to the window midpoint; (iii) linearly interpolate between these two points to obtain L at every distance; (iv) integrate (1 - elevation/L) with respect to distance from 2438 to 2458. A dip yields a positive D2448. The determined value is 1.4 km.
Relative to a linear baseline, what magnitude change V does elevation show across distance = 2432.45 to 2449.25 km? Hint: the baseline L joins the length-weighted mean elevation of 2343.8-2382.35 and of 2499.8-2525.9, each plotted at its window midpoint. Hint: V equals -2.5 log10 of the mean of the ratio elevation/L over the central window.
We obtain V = 0.138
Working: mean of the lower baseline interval 12.7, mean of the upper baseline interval 15.5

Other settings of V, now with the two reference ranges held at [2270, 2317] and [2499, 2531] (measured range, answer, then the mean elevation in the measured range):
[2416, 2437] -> 0.17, 12.8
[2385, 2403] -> 0.13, 13.2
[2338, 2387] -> 0.22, 12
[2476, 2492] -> 0.08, 14.2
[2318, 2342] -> 0.26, 11.4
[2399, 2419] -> 0.15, 13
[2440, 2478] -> 0.17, 13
